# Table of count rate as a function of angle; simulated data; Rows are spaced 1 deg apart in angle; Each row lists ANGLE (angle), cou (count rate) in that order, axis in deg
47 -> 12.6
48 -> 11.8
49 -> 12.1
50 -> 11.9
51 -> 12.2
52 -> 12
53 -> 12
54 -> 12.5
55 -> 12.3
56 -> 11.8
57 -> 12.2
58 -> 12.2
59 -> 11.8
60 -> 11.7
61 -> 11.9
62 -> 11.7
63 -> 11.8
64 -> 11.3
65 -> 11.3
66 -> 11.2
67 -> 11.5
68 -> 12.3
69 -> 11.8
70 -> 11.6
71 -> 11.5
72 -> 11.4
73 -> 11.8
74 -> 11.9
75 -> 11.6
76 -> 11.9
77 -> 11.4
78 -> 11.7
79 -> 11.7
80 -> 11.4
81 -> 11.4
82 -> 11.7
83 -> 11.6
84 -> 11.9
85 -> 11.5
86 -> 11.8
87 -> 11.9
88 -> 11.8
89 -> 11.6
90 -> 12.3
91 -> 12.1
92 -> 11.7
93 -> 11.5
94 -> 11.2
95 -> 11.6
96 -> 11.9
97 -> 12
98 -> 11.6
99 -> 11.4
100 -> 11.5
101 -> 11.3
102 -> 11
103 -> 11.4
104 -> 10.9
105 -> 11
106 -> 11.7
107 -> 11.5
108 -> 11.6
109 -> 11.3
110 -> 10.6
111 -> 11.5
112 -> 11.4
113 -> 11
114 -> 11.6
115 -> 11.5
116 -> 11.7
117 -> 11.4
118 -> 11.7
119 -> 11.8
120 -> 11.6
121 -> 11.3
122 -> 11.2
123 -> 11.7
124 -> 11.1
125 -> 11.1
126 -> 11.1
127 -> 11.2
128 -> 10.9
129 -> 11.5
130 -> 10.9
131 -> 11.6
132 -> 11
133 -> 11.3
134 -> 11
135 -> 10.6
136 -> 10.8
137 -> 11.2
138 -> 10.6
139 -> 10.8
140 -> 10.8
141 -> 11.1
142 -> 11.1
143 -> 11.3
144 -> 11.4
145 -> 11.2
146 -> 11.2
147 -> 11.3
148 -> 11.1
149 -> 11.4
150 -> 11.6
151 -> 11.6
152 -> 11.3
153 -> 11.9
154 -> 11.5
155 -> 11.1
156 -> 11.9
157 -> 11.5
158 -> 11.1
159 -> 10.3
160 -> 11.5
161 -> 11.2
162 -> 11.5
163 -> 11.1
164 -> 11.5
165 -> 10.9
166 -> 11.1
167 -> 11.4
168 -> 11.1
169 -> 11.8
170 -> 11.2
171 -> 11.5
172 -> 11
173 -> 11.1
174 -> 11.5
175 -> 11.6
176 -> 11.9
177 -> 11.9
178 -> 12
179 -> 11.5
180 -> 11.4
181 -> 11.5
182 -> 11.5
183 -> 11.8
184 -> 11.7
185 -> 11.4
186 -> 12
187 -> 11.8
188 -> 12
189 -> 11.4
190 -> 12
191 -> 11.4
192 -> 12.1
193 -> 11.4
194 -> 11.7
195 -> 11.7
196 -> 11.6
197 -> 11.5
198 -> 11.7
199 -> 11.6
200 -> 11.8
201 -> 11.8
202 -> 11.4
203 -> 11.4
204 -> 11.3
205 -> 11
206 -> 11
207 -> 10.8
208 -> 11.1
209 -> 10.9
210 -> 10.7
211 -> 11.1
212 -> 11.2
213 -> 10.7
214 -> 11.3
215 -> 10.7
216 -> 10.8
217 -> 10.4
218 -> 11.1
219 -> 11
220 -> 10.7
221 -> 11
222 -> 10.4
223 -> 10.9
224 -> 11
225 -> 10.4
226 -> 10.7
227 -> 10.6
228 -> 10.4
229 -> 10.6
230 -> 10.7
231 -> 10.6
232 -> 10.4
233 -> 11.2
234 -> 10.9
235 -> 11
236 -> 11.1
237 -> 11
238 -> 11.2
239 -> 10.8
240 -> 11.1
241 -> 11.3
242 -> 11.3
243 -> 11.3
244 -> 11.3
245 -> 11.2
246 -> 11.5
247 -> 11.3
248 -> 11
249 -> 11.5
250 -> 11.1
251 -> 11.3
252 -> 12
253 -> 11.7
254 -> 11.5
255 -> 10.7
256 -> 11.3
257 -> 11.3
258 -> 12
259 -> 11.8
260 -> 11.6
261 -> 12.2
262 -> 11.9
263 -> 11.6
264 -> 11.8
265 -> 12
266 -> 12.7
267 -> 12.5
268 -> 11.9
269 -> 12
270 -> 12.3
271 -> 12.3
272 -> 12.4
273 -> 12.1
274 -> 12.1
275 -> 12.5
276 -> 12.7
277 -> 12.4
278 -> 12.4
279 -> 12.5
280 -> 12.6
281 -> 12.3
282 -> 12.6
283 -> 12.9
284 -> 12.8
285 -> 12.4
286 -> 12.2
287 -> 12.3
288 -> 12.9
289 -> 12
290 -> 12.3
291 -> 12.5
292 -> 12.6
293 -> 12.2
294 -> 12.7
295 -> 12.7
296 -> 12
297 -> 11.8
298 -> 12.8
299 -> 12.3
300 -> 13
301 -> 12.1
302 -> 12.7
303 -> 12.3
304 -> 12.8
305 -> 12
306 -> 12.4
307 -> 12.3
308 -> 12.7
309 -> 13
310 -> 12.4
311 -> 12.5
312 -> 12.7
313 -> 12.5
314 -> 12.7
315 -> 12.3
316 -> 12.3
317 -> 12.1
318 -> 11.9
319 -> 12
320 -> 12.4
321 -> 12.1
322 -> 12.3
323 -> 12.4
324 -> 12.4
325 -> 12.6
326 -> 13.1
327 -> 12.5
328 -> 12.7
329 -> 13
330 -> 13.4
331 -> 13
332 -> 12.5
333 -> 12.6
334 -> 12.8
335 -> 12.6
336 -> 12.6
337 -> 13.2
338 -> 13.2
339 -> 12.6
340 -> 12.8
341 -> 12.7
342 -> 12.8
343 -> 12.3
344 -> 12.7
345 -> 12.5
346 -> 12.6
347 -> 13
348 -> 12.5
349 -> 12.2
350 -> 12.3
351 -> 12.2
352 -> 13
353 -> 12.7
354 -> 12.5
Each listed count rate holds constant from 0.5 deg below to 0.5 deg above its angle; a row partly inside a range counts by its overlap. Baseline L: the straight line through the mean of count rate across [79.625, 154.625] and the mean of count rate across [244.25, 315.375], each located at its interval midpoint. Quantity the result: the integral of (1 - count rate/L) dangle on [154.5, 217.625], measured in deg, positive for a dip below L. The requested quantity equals 1.8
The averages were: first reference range 11.4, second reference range 12.2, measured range 11.4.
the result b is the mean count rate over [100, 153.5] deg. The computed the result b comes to 11.3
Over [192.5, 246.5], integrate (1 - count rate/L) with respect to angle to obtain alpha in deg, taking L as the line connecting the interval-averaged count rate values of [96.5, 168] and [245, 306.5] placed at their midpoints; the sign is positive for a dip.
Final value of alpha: 3.3 deg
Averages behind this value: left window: 11.3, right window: 12.1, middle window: 11.1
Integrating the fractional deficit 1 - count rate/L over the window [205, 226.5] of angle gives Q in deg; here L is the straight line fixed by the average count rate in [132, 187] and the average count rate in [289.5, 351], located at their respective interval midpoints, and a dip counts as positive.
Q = 1.6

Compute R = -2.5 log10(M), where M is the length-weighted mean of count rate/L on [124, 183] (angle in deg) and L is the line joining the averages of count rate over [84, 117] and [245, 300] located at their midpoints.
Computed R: 0.04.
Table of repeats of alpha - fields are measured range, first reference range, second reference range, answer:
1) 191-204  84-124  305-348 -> 0.4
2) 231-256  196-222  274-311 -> 1.0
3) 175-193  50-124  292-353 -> 0.4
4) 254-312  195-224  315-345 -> -1.2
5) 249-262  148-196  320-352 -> 0.6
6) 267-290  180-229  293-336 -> -0.6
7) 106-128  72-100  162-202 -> 0.5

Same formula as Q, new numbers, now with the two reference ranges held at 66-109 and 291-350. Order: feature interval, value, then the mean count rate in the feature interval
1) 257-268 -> 0.30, 12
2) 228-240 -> 1.32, 10.9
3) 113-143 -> 1.42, 11.2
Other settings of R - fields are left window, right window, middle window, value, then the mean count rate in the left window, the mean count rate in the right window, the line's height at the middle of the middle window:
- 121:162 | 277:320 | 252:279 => 0.02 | 11.2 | 12.4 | 12.2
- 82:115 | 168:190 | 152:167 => 0.03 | 11.5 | 11.6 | 11.6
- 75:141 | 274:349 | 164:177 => 0.04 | 11.4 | 12.5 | 11.8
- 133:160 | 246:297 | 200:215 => 0.05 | 11.2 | 12.1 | 11.6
